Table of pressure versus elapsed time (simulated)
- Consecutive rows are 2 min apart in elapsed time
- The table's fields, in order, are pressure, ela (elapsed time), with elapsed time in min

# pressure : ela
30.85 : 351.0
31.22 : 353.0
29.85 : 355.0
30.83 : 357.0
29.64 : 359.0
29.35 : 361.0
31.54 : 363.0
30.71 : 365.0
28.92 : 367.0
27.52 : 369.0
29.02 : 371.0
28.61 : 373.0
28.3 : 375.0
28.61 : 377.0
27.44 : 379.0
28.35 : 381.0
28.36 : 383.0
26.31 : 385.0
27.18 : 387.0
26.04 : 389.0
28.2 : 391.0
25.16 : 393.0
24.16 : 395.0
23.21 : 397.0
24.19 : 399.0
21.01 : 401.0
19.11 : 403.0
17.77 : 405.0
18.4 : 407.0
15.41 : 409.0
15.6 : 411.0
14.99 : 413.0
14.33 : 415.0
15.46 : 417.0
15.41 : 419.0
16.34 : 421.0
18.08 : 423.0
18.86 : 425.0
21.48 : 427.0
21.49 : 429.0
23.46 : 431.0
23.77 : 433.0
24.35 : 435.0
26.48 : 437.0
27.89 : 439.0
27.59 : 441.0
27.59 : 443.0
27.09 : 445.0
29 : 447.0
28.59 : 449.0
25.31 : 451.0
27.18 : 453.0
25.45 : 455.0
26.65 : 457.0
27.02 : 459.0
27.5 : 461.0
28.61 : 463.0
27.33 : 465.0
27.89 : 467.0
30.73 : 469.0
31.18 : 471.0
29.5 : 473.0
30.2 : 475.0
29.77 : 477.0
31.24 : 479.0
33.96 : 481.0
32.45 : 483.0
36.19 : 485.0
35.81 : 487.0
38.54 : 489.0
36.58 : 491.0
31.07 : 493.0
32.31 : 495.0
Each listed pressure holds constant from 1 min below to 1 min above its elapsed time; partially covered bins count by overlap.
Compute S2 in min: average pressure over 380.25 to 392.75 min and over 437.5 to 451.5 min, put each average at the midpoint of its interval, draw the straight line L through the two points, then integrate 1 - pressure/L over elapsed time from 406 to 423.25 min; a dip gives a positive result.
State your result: 7.2 min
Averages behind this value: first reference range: 27.3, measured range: 15.9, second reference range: 27.6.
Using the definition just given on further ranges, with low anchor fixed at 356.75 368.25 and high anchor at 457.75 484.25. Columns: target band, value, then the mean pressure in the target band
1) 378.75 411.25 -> 7.2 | 23.4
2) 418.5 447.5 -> 6.4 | 23.3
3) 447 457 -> 1.0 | 26.9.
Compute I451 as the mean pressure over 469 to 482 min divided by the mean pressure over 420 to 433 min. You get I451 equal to 1.53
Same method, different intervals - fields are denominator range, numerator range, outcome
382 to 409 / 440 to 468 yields 1.17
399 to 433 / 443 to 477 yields 1.54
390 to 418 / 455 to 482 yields 1.48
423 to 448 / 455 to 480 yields 1.17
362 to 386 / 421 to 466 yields 0.88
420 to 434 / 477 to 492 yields 1.69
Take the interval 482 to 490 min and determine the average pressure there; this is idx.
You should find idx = 35.7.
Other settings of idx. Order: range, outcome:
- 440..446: 27.4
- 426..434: 22.6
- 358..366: 30.3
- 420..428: 18.7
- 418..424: 16.6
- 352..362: 30.2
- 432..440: 25.6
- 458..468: 27.7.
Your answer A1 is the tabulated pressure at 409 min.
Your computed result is 15.41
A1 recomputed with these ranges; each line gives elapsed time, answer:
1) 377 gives 28.61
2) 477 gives 29.77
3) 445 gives 27.09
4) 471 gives 31.18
